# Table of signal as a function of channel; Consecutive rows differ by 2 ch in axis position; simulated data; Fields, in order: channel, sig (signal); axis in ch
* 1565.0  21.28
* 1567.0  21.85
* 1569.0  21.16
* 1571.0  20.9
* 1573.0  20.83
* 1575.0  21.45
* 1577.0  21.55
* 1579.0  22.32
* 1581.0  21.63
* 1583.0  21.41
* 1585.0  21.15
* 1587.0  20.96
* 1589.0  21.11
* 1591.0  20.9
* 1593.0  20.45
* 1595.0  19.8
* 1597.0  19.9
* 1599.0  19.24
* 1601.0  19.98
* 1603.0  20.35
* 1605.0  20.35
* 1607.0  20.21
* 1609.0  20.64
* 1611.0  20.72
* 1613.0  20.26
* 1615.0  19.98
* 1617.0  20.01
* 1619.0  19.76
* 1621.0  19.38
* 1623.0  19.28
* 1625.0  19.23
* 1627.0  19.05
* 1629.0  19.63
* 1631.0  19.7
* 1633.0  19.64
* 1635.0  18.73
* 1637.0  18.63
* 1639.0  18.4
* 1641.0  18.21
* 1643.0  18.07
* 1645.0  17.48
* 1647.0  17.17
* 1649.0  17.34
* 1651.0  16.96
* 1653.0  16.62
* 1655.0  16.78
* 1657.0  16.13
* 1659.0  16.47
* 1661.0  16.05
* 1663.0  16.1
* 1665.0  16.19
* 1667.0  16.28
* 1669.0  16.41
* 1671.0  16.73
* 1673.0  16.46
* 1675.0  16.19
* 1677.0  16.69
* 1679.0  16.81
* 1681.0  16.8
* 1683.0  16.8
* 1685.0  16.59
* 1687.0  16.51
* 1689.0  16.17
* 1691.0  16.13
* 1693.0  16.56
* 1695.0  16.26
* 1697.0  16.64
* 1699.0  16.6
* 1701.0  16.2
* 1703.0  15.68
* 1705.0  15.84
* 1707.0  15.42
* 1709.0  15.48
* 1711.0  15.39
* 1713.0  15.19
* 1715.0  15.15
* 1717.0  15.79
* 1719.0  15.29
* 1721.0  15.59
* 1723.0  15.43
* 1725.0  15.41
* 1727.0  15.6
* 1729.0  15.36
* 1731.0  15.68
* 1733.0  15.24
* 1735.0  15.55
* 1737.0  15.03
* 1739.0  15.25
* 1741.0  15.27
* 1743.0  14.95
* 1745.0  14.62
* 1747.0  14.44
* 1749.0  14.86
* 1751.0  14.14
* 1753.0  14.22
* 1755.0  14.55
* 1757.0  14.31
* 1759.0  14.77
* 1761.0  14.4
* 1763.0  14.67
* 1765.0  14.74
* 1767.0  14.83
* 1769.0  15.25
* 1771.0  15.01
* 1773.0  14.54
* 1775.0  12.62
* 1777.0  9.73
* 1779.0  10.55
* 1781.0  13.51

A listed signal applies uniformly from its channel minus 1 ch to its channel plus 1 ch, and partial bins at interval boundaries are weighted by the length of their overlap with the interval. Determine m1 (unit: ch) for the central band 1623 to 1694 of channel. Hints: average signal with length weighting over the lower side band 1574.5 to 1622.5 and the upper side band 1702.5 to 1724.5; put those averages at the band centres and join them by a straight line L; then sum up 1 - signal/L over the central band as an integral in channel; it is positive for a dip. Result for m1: 2.5 ch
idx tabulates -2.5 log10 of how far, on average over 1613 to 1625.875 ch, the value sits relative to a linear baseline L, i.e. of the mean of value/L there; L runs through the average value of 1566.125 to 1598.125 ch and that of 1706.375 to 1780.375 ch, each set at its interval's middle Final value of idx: 0.00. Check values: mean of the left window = 21.1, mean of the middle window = 19.7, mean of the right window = 14.7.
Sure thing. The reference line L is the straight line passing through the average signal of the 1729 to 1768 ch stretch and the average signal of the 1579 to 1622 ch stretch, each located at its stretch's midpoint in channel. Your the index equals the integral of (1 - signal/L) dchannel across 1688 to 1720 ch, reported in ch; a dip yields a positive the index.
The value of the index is 1.3 ch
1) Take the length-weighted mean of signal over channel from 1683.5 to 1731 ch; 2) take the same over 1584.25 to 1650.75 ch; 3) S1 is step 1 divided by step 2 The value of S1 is 0.8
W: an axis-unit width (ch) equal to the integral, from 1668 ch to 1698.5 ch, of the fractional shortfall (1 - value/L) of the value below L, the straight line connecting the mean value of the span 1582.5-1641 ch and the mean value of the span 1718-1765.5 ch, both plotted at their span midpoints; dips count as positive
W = 1.2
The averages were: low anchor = 19.9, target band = 16.5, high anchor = 15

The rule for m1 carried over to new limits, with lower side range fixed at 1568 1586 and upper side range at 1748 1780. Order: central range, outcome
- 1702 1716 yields 0.6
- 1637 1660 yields 1.5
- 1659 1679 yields 1.5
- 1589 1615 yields 0.2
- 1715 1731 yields 0.1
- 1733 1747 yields -0.2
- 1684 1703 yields 0.4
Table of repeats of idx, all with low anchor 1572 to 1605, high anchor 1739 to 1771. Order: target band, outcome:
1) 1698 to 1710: 0.047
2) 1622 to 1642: 0.009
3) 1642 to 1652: 0.075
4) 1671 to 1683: 0.059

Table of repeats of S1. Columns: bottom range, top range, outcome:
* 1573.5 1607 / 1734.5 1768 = 0.71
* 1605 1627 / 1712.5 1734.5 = 0.77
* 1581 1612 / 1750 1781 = 0.68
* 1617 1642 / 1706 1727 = 0.80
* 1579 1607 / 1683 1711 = 0.78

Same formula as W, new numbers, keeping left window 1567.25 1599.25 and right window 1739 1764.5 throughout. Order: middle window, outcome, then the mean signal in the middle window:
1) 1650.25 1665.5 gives 1.48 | 16.4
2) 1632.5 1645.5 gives 0.30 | 18.4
